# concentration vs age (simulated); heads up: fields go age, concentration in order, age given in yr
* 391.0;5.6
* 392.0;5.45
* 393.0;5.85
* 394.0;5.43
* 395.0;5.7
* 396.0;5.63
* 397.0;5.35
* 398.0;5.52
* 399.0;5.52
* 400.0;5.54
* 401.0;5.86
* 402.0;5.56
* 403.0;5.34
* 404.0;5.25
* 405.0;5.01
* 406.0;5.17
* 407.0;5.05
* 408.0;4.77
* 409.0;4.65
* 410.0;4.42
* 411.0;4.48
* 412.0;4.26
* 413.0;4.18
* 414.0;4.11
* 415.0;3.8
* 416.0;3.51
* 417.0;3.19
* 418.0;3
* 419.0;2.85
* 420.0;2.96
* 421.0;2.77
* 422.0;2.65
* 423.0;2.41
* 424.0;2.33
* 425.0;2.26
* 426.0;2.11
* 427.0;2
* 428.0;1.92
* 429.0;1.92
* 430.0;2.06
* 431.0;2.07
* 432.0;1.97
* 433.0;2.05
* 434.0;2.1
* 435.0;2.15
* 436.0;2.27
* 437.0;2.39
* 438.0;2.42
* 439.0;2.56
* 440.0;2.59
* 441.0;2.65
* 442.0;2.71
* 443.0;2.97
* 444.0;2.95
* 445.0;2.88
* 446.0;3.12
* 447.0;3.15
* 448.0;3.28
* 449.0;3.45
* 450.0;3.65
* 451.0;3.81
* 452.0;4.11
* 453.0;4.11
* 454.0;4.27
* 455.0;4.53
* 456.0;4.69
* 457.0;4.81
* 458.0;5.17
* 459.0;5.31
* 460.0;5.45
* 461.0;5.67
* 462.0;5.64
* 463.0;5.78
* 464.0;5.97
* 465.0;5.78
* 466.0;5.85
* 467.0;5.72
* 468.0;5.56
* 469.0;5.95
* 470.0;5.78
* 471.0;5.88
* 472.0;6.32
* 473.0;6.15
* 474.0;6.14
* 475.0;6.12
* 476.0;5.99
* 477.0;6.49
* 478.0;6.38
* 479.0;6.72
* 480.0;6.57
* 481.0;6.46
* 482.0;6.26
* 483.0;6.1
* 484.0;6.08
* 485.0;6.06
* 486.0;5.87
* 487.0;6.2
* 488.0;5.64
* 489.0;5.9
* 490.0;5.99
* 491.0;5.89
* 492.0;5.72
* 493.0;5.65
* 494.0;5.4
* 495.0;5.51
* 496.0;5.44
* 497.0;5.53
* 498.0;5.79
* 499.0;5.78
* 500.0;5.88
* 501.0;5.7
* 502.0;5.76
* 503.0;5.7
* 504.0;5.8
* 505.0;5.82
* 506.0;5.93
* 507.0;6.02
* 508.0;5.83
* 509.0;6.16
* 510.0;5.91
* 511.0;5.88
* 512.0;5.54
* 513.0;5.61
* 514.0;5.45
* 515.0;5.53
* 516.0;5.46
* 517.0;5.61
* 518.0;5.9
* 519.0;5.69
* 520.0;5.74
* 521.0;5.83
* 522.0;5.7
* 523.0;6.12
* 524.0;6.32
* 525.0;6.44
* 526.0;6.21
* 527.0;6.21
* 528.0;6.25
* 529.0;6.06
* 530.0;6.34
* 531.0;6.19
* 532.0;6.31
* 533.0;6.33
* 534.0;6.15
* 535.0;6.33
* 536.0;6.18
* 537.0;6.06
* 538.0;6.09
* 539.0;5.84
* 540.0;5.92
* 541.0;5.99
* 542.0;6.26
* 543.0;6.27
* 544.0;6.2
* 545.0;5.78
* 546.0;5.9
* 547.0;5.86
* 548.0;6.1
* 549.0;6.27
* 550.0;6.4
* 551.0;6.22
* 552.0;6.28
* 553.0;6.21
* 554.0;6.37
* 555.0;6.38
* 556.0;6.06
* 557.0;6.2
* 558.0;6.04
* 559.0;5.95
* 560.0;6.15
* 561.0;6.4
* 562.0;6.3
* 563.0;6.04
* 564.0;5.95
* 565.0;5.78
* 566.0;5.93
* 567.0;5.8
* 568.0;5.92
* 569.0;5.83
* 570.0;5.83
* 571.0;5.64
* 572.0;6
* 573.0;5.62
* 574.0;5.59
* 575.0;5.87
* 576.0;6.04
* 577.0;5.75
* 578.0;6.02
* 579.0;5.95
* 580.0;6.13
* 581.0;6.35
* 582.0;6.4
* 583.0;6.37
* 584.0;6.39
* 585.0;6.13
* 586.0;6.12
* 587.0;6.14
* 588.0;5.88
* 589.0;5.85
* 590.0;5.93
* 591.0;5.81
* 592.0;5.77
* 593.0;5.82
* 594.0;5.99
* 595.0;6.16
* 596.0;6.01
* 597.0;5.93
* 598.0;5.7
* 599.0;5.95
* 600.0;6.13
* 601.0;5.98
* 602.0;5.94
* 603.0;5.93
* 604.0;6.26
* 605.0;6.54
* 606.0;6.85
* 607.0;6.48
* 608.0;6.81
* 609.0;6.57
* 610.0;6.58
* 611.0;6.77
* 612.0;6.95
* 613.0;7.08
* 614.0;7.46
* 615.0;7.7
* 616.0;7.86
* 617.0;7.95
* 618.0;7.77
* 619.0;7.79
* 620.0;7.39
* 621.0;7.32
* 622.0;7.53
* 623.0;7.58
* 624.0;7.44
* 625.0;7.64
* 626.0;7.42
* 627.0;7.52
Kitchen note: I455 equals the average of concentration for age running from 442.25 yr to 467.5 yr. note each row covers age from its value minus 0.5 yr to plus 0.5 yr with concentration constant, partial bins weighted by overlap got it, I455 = 4.47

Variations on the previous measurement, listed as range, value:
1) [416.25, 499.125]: 4.4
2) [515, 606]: 6.05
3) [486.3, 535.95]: 5.88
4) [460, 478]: 5.93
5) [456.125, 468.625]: 5.54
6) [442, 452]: 3.27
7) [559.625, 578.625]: 5.92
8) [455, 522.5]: 5.81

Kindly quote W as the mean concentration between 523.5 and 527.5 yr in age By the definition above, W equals 6.29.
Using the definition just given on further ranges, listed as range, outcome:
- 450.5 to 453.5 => 4.01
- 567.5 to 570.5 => 5.86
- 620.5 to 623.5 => 7.48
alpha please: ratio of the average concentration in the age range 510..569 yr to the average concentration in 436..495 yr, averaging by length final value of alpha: 1.21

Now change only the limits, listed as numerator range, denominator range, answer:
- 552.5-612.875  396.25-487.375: 1.41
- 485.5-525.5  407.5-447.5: 2.00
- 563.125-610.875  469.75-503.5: 1.01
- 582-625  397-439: 1.87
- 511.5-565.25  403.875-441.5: 1.96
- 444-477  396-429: 1.25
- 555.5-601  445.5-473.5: 1.21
